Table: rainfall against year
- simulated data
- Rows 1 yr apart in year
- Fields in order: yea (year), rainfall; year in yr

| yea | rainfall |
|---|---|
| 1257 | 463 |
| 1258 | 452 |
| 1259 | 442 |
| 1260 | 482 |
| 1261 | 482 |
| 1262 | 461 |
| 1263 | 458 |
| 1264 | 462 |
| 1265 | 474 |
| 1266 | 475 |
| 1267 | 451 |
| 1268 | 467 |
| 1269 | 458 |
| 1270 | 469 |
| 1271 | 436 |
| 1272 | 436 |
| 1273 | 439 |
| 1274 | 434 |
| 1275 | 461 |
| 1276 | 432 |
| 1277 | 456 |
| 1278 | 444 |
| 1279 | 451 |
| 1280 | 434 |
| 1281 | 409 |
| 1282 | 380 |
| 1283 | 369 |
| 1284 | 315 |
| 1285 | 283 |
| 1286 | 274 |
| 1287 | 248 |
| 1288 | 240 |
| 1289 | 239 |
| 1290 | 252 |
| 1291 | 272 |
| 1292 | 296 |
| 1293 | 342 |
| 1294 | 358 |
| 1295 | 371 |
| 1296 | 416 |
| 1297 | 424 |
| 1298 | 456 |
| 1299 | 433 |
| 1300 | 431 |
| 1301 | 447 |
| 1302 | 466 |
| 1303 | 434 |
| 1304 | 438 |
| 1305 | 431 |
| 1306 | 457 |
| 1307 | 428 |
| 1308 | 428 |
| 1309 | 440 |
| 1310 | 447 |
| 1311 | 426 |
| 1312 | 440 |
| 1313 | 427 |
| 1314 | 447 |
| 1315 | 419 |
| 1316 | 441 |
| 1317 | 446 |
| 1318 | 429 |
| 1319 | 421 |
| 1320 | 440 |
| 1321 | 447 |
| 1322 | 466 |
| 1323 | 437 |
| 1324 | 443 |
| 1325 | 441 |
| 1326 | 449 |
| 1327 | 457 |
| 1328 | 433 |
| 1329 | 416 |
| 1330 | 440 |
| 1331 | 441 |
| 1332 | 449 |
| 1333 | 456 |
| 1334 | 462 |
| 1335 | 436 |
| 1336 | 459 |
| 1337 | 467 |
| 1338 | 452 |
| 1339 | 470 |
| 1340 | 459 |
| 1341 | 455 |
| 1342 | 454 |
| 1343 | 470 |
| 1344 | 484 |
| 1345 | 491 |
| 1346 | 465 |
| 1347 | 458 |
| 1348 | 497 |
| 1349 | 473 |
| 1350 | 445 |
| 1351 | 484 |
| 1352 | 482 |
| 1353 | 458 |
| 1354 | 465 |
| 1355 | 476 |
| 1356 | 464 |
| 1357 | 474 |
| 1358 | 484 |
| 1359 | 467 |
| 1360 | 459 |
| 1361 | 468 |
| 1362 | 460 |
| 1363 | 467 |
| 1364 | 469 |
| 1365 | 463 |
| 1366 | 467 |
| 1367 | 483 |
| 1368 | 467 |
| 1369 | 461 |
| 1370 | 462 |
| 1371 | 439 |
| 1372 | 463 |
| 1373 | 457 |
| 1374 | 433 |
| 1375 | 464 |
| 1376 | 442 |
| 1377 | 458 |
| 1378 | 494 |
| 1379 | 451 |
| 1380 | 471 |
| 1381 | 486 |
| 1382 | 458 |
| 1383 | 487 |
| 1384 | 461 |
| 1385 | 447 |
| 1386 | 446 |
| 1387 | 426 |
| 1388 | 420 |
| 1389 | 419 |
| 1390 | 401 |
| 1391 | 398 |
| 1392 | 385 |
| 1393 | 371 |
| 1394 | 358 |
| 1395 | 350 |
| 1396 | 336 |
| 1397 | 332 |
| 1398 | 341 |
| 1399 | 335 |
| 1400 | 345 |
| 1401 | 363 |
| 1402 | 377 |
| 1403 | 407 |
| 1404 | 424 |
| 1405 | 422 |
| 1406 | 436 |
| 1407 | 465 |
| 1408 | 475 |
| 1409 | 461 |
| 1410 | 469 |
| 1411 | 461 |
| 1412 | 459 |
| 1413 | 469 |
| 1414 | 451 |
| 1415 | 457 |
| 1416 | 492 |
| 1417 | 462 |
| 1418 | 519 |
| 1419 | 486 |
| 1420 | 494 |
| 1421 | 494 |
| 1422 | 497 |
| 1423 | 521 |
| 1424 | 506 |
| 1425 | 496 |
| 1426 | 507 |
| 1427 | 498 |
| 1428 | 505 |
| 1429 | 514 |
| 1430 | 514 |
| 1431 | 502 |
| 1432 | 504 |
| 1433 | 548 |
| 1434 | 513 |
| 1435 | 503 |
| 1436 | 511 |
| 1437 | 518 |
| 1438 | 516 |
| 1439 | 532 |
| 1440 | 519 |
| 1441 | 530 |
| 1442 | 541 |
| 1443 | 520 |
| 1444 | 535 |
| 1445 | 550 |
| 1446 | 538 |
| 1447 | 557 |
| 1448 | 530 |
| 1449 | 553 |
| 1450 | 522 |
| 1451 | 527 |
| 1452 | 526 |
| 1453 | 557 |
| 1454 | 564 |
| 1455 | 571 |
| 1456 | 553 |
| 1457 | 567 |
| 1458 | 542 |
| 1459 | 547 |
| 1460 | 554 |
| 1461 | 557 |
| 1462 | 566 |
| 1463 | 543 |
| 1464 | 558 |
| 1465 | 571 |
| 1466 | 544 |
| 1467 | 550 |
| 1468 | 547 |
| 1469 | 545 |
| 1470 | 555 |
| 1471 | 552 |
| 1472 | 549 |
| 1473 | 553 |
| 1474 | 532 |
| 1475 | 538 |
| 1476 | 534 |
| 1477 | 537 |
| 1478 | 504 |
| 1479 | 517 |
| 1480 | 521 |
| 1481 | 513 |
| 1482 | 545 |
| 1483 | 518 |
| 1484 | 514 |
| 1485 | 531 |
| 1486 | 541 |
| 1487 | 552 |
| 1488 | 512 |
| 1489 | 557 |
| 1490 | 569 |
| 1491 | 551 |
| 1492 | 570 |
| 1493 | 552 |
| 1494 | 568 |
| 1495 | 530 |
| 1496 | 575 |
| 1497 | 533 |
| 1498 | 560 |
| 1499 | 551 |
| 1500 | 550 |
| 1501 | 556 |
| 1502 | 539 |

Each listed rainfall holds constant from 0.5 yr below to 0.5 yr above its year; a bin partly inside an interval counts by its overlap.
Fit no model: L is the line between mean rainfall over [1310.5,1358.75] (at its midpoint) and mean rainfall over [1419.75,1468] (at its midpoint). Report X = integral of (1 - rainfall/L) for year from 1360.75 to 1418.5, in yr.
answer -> 6.6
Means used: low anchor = 454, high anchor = 531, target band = 436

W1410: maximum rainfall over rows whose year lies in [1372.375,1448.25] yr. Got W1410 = 557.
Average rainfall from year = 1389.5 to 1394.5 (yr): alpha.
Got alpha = 383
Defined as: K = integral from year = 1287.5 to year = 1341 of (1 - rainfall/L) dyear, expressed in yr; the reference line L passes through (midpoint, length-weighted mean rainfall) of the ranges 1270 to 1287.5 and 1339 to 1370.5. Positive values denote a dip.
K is 1.3 yr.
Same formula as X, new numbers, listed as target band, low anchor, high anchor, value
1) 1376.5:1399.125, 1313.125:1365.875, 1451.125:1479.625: 3.46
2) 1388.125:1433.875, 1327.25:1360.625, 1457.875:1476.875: 5.82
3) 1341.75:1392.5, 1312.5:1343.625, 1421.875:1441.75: 1.26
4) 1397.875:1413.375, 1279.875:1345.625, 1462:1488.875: 2.06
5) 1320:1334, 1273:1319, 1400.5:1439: -0.91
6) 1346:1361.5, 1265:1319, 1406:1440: -0.80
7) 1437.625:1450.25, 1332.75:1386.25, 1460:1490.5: -0.34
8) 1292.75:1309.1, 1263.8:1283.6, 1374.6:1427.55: 0.61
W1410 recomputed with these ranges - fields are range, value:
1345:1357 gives 497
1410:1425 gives 521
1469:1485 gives 555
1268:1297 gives 469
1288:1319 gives 466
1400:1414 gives 475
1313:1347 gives 491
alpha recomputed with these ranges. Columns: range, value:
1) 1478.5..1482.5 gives 524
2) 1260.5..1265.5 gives 467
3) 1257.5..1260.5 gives 459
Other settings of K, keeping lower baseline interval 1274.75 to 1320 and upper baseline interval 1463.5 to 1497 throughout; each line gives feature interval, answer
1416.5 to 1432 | -0.1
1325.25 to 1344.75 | -1.3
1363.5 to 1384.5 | -0.3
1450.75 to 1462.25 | -0.6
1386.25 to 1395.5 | 1.5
